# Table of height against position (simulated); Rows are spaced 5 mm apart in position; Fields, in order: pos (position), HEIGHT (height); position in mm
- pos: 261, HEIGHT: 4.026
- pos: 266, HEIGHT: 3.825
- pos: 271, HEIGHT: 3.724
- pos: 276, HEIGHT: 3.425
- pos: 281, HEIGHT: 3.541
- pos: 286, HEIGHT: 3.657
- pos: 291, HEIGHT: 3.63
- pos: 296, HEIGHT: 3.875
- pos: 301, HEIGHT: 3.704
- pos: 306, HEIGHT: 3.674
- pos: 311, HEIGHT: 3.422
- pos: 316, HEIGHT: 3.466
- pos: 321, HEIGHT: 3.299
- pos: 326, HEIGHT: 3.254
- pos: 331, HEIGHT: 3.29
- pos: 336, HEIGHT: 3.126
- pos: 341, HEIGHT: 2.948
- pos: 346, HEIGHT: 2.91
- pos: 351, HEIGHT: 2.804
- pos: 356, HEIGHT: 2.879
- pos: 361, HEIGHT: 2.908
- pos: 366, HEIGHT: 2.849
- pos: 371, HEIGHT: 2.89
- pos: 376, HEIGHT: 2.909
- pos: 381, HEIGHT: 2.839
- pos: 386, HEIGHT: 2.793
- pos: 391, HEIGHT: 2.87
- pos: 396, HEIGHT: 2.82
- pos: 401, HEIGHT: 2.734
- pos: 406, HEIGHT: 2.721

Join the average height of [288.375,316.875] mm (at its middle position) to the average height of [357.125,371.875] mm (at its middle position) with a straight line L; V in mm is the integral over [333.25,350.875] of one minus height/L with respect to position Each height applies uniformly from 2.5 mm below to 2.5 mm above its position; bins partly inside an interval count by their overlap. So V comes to 1.0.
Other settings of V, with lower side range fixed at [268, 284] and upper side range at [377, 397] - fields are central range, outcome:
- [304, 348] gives -0.26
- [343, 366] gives 1.34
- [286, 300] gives -1.09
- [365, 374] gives 0.24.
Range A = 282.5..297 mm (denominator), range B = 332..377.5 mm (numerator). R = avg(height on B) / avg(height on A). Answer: 0.8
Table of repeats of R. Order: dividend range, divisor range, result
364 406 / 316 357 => 0.91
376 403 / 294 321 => 0.79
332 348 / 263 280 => 0.83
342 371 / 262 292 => 0.79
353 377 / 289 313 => 0.79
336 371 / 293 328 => 0.82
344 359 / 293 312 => 0.78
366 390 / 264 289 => 0.79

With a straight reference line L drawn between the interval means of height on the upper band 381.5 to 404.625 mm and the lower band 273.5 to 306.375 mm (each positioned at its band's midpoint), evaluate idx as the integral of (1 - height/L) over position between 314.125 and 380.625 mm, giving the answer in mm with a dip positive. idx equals 3.04 mm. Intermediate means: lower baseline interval 3.64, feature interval 3.03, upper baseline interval 2.8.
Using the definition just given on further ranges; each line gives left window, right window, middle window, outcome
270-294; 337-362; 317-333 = -0.7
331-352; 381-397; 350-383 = 0.4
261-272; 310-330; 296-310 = -0.7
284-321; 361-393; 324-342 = 0.7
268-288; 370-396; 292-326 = -1.8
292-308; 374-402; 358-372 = 0.8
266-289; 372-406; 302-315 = -0.6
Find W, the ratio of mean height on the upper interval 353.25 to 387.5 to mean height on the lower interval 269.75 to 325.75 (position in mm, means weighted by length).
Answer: 0.8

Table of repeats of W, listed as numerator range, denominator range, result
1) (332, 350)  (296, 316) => 0.83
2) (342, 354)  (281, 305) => 0.78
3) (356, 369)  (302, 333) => 0.84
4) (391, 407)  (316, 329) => 0.84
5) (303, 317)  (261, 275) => 0.93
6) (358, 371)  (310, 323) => 0.85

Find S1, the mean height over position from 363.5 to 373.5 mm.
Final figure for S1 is 2.87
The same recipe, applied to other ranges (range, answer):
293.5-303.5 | 3.79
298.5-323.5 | 3.51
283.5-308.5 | 3.71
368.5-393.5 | 2.86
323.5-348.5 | 3.11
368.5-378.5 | 2.9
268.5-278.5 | 3.57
